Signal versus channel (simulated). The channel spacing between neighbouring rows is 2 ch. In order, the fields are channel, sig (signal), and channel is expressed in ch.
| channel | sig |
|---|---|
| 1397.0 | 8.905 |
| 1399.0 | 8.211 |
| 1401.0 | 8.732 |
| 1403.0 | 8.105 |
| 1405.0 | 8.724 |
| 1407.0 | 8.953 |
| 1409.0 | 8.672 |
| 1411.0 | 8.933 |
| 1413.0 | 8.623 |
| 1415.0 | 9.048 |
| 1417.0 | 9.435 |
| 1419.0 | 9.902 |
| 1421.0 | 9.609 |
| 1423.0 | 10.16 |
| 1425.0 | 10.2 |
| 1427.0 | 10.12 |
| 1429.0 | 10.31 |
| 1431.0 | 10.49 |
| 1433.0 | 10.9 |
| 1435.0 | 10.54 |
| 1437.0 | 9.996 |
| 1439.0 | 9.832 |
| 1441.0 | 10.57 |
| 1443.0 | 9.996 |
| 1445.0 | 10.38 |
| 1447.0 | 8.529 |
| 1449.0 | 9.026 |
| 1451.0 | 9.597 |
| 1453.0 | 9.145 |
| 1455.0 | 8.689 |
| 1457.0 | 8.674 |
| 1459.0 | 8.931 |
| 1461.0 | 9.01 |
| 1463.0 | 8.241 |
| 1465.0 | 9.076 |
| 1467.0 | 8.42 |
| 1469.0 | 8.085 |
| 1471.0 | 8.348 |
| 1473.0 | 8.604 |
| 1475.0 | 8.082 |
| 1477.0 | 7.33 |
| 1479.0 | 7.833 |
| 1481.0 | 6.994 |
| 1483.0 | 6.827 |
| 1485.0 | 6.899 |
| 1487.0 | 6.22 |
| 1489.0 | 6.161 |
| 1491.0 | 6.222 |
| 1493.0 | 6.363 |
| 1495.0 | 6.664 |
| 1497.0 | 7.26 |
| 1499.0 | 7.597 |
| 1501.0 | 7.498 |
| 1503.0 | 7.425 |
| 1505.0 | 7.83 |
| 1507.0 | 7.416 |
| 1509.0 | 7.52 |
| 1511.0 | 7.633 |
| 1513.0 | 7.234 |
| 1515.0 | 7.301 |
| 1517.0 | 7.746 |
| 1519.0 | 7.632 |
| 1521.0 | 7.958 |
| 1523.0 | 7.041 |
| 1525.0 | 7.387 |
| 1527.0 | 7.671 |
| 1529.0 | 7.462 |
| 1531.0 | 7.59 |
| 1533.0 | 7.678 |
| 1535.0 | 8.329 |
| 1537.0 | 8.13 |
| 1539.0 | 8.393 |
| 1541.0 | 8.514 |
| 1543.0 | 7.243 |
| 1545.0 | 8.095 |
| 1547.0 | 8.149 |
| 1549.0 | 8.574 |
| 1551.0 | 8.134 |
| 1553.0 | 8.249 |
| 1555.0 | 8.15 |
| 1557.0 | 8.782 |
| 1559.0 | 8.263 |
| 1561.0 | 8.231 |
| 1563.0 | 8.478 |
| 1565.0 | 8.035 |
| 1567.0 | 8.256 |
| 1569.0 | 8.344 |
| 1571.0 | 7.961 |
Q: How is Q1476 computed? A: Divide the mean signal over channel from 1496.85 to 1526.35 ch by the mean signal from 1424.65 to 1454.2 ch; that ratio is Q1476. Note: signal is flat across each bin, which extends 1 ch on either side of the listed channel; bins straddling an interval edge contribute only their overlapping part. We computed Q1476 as 0.8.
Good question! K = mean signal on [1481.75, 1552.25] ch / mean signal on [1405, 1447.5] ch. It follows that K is 0.77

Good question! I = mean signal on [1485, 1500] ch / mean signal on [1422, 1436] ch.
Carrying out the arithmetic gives 0.6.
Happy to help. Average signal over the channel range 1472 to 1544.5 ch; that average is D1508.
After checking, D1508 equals 7.44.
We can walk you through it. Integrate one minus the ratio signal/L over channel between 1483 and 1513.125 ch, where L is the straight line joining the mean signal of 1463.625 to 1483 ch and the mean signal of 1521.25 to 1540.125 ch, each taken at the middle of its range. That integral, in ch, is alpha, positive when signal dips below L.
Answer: 3.3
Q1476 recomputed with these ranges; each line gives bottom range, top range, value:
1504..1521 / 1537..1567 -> 1.09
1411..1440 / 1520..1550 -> 0.80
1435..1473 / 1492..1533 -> 0.81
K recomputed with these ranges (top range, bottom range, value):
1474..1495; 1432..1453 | 0.70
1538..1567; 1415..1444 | 0.81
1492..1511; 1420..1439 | 0.71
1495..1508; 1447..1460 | 0.83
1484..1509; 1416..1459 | 0.71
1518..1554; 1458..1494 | 1.03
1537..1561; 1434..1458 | 0.86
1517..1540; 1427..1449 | 0.77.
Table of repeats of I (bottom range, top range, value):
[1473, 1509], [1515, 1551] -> 1.10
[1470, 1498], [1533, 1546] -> 1.13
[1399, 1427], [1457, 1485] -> 0.89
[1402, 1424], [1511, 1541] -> 0.85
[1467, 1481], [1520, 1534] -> 0.94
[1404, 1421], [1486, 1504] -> 0.75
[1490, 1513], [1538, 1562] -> 1.14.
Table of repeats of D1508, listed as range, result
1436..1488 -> 8.59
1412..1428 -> 9.64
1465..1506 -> 7.38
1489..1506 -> 7.05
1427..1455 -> 9.91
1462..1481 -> 8.16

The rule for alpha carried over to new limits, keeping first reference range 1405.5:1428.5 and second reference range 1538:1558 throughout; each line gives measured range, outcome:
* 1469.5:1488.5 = 3.05 ch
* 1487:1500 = 3.06 ch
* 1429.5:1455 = -1.88 ch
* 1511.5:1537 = 2.52 ch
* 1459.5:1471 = 0.54 ch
